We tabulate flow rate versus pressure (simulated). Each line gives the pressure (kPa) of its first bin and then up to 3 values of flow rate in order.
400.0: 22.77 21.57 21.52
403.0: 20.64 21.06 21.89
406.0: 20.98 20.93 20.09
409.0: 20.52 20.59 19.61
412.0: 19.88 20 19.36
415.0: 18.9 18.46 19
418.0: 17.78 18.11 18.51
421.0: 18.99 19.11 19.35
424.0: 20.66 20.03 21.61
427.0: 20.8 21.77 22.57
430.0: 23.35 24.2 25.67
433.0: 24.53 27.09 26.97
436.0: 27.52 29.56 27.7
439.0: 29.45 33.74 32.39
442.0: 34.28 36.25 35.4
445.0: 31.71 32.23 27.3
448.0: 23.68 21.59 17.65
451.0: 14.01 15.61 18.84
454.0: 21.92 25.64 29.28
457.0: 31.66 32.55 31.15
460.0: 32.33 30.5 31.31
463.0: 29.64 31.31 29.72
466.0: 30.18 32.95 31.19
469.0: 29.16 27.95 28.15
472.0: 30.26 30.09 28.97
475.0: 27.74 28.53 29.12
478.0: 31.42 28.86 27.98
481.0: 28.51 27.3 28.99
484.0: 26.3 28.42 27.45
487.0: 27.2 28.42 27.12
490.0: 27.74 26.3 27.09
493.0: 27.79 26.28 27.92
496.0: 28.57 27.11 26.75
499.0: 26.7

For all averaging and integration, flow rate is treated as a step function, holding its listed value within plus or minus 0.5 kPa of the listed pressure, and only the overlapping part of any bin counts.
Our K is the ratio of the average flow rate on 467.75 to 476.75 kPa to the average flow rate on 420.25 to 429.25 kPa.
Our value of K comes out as 1.4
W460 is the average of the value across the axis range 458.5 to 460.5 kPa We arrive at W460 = 31.7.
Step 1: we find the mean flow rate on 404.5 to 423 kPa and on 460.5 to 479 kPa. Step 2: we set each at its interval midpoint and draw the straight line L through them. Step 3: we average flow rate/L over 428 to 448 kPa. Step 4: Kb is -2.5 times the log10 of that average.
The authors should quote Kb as -0.19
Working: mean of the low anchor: 19.6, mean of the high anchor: 29.9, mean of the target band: 28.7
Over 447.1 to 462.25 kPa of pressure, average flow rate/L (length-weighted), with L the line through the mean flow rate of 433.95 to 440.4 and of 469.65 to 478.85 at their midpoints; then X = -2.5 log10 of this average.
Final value 0.16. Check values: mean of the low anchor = 28.9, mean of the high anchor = 29.1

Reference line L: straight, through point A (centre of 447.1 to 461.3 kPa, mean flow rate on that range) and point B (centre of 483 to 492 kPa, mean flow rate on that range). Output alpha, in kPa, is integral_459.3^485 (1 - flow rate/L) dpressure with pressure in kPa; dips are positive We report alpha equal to -3.3 kPa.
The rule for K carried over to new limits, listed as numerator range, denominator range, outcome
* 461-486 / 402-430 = 1.46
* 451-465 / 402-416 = 1.35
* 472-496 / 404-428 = 1.42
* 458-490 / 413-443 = 1.24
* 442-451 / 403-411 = 1.34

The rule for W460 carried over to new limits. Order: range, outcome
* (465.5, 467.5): 31.6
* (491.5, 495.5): 27.3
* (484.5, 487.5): 27.7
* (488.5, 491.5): 27.1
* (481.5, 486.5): 27.7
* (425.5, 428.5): 21.4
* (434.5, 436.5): 27.2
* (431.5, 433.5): 25.1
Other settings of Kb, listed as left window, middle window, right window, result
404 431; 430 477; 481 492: -0.176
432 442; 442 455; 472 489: 0.149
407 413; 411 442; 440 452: 0.034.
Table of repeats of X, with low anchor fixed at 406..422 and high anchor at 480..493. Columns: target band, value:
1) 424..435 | -0.10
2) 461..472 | -0.19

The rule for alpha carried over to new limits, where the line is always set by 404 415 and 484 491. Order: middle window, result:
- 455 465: -2.30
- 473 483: -0.81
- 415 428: 1.22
